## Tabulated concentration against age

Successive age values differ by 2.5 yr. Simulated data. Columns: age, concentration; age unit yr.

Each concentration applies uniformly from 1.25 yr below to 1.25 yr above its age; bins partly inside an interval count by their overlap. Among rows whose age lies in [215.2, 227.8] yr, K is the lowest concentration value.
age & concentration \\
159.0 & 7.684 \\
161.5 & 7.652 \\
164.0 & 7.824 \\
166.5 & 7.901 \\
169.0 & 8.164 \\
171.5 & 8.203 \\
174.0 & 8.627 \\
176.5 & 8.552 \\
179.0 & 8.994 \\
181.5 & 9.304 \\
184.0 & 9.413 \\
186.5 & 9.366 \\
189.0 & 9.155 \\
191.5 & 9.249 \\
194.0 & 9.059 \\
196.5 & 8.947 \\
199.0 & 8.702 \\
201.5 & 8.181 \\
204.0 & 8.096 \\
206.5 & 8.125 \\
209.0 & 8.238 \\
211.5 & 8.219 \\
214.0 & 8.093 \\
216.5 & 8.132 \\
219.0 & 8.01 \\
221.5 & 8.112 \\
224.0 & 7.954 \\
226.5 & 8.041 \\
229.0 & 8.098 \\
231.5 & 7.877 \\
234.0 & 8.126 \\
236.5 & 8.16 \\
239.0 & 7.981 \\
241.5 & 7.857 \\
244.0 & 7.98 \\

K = 7.954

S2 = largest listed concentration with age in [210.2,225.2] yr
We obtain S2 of 8.219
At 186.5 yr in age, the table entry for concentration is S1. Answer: 9.366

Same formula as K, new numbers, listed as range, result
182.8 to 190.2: 9.155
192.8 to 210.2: 8.096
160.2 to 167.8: 7.652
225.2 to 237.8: 7.877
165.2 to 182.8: 7.901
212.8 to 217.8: 8.093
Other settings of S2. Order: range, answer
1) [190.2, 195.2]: 9.249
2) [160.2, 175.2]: 8.627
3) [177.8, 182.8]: 9.304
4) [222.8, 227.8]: 8.041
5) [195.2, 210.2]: 8.947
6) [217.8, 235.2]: 8.126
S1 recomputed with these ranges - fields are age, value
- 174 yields 8.627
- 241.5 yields 7.857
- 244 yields 7.98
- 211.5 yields 8.219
